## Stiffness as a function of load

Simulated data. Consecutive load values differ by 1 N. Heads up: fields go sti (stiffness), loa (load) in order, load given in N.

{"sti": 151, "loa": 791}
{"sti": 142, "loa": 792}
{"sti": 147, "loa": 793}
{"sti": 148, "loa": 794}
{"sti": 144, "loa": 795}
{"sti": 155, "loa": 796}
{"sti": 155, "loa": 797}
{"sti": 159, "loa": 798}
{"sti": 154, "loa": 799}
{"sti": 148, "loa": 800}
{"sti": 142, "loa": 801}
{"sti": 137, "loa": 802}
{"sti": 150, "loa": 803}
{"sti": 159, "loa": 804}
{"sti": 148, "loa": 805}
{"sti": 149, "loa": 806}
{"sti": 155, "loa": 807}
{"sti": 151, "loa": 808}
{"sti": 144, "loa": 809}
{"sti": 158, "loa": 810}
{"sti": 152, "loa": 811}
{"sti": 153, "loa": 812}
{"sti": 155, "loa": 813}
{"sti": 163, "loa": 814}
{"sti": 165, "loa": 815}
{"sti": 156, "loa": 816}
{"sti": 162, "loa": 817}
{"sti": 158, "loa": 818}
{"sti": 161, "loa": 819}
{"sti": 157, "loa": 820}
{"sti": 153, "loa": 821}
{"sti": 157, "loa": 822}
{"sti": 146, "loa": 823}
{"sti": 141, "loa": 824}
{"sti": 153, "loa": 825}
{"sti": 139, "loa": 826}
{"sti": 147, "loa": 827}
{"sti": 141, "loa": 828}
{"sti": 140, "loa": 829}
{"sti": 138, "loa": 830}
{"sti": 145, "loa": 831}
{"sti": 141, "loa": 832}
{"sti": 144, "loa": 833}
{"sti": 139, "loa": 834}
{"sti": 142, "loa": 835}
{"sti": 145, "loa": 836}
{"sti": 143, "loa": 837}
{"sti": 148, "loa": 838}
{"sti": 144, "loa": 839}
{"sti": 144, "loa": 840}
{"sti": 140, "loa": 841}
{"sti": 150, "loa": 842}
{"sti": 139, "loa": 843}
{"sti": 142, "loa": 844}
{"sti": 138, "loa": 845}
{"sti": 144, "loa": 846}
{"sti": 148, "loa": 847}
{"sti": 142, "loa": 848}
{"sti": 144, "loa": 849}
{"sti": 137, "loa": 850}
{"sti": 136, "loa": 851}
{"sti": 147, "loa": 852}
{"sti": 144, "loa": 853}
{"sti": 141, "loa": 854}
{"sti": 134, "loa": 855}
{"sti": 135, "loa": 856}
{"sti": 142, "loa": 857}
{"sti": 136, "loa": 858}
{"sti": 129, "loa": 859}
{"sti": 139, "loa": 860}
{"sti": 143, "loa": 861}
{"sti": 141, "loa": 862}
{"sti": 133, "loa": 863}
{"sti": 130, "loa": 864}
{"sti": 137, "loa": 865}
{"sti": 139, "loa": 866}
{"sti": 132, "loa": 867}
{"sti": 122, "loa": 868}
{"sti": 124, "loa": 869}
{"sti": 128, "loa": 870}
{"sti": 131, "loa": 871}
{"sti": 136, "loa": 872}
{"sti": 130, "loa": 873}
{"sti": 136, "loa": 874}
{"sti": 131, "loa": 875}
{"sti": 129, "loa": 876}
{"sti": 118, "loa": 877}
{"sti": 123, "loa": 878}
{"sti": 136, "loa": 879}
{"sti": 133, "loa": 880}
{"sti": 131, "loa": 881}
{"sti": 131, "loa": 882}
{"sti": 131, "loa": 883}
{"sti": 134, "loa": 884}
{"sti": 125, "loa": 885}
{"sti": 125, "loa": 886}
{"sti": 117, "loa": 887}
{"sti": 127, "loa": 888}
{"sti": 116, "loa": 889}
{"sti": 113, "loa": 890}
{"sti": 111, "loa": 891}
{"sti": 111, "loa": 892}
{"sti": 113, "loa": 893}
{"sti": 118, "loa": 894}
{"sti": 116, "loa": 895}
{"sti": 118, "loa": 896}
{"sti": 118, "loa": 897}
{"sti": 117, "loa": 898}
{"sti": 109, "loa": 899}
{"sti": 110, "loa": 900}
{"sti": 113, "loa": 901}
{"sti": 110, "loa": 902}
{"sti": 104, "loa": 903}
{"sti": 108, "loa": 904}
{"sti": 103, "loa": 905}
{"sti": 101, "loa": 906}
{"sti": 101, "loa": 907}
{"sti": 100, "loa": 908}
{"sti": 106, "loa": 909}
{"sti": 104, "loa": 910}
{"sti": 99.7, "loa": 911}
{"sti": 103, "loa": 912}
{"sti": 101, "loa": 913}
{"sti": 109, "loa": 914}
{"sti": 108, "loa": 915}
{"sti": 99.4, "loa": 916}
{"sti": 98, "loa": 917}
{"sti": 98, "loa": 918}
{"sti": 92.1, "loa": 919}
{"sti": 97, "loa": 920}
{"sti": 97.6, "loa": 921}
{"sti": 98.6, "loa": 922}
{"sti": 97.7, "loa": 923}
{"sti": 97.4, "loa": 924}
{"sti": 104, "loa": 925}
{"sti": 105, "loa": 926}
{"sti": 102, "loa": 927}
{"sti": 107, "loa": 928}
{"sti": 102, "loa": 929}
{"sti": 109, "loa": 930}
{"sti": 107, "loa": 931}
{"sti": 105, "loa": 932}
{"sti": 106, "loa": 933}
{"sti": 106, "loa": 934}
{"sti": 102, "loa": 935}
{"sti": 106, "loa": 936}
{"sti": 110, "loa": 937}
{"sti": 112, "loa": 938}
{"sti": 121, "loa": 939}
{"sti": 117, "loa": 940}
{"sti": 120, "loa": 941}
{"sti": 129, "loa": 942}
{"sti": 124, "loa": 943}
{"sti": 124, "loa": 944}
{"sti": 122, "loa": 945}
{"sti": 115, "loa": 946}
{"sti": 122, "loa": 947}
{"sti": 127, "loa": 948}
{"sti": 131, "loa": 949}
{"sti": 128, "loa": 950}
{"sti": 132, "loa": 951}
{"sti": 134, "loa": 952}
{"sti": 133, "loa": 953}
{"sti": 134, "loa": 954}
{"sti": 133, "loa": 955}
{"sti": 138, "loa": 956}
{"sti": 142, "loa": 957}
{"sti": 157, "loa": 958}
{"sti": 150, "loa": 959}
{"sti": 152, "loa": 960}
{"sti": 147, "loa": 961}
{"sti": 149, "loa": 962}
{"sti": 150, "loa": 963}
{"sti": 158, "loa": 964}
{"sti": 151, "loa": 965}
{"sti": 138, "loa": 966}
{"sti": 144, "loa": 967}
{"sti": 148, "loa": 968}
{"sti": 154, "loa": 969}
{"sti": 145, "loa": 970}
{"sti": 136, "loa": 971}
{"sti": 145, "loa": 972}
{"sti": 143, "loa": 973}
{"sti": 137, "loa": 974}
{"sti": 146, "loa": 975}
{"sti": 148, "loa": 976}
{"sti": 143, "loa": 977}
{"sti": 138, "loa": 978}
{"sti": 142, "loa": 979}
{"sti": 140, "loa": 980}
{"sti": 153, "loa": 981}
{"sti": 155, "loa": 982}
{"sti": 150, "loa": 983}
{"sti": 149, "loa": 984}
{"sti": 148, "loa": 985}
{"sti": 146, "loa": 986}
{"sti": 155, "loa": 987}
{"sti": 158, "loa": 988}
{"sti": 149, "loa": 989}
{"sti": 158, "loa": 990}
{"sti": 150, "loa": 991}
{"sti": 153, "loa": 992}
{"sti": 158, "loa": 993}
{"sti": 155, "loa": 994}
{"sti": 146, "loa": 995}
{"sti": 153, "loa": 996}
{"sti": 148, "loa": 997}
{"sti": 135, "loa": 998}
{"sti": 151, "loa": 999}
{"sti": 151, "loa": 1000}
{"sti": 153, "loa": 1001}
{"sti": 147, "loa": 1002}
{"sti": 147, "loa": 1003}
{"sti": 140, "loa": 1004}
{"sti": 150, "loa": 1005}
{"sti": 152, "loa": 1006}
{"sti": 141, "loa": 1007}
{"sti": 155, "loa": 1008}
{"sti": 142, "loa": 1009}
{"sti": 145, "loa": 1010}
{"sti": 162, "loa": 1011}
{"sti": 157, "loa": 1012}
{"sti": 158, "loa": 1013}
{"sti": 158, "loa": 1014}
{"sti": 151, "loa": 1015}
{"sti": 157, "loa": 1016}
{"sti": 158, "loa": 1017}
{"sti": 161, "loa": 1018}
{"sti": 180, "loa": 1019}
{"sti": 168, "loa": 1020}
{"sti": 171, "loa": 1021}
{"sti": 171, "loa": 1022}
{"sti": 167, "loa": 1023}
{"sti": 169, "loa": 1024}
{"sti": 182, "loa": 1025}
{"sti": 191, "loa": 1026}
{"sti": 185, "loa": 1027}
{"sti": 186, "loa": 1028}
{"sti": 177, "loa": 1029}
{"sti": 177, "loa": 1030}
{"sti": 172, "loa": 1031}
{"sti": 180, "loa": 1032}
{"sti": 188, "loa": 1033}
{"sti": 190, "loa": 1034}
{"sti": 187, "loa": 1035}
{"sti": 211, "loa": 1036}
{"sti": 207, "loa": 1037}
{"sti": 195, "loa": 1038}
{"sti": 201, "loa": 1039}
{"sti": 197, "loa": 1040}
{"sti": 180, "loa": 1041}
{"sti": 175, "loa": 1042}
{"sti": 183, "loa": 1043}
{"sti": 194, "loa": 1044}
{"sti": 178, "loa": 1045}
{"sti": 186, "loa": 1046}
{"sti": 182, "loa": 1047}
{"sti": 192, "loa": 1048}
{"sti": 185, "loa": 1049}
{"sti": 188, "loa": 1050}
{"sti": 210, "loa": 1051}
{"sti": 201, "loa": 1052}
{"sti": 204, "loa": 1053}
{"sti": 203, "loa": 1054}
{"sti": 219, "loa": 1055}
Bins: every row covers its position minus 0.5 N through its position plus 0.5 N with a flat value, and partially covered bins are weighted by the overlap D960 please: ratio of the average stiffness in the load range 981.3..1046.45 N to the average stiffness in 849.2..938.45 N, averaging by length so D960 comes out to 1.40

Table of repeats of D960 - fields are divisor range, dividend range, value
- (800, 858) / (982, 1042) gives 1.12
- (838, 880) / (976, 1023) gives 1.12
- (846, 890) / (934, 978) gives 1.01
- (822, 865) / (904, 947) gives 0.75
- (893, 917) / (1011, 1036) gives 1.61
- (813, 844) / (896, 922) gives 0.71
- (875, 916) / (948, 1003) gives 1.27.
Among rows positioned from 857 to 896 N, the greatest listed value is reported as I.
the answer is 143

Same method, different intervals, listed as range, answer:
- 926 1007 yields 158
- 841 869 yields 150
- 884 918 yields 134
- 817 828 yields 162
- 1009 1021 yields 180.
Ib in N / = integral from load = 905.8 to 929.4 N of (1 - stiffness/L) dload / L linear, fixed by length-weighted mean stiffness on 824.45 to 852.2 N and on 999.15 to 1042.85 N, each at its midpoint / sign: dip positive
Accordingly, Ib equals 8.1 N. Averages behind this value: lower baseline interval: 143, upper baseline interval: 170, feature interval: 101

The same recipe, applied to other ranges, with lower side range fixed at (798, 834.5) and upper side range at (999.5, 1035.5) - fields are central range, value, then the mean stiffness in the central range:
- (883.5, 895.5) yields 2.8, 119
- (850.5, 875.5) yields 3.0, 135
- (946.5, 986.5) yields 4.5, 143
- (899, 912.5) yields 4.4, 105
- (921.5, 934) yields 4.3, 103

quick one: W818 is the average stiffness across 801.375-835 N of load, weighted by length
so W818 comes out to 150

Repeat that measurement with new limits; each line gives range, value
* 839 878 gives 137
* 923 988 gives 132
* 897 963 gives 115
